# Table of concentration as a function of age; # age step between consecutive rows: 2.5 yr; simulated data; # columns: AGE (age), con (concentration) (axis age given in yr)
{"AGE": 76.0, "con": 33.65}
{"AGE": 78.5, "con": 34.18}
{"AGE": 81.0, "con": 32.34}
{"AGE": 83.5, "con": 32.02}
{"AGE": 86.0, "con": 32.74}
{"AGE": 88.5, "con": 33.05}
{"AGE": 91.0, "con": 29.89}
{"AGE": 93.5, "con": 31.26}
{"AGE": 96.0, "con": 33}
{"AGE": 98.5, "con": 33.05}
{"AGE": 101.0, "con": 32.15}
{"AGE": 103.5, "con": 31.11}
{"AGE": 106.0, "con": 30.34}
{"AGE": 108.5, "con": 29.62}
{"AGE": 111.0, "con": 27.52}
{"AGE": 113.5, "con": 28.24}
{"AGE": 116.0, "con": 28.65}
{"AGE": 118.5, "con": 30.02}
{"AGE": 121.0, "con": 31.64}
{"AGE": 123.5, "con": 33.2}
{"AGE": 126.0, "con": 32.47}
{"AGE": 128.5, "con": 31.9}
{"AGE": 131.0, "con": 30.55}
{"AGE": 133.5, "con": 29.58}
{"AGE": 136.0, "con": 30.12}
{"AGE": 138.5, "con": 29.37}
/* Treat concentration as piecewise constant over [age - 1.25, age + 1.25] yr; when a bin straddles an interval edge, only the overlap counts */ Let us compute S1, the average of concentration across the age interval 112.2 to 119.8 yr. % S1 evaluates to 29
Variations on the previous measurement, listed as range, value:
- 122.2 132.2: 32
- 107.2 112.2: 28.6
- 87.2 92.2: 31.5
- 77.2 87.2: 32.8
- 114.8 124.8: 30.9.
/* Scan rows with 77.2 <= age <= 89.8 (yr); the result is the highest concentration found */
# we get 34.18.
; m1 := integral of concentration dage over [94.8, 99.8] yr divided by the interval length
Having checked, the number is 33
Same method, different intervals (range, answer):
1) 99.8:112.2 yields 30.2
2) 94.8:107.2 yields 31.9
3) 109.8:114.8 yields 27.9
